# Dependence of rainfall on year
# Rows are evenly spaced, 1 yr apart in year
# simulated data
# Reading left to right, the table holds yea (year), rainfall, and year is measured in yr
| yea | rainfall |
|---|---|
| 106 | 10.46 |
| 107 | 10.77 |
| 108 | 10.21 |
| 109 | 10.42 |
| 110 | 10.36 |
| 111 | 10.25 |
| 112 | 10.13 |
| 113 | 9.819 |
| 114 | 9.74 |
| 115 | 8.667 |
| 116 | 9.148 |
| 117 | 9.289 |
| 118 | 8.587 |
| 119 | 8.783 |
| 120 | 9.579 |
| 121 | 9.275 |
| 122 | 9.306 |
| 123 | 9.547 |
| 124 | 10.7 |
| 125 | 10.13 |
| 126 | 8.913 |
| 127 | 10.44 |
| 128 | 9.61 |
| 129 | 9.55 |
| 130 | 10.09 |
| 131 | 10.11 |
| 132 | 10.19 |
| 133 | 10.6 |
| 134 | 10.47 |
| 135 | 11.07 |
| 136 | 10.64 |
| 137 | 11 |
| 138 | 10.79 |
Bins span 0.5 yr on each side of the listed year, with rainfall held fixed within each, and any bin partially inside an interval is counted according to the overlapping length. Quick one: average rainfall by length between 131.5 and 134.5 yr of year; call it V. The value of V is 10.4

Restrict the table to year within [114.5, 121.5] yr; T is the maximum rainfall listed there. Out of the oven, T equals 9.579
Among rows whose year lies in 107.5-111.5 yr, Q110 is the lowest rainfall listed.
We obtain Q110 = 10.21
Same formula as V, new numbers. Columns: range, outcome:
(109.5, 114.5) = 10.1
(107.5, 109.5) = 10.3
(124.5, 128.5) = 9.77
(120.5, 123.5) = 9.38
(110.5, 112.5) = 10.2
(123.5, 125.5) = 10.4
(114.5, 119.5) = 8.89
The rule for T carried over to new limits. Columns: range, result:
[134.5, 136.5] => 11.07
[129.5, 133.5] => 10.6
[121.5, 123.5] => 9.547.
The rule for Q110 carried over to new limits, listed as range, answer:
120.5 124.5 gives 9.275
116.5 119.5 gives 8.587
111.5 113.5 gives 9.819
